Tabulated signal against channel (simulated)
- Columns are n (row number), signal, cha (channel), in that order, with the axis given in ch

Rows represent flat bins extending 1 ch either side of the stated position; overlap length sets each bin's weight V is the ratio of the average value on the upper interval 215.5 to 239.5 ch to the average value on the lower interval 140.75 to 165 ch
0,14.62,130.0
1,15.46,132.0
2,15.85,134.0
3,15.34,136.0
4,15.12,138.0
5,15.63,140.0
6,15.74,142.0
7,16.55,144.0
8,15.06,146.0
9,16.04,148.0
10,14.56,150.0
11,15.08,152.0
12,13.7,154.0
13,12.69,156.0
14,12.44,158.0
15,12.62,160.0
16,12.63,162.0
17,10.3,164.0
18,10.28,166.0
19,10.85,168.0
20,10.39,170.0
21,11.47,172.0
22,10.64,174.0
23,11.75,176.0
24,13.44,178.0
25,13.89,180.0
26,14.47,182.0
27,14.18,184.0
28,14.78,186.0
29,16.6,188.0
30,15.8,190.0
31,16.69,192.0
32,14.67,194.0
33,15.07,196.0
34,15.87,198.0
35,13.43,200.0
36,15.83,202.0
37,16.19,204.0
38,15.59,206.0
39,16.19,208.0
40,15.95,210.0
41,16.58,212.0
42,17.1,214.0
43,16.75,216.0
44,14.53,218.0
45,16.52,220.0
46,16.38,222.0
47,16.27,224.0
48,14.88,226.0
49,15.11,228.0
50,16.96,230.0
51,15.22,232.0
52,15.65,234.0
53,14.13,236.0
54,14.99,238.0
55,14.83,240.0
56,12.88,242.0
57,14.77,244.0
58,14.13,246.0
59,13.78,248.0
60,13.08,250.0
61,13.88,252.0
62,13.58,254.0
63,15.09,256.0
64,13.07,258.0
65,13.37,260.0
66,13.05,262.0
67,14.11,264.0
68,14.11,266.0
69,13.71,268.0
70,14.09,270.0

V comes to 1.1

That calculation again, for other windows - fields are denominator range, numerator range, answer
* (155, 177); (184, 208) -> 1.35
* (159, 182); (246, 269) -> 1.17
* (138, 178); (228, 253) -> 1.11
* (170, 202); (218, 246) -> 1.08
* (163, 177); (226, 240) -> 1.41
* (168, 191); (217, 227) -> 1.18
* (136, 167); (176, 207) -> 1.08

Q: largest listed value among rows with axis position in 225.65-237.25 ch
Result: 16.96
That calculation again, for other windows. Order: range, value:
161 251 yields 17.1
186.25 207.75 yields 16.69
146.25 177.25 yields 16.04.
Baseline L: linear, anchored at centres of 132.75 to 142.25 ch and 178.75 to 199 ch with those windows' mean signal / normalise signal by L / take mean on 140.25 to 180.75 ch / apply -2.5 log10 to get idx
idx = 0.18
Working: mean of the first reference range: 15.5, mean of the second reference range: 15.2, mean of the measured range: 13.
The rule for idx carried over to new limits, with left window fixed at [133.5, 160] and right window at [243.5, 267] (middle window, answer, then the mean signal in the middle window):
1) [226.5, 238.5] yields -0.097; 15.3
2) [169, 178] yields 0.272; 11.3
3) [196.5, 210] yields -0.091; 15.5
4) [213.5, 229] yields -0.129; 15.9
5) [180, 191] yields -0.044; 15.1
